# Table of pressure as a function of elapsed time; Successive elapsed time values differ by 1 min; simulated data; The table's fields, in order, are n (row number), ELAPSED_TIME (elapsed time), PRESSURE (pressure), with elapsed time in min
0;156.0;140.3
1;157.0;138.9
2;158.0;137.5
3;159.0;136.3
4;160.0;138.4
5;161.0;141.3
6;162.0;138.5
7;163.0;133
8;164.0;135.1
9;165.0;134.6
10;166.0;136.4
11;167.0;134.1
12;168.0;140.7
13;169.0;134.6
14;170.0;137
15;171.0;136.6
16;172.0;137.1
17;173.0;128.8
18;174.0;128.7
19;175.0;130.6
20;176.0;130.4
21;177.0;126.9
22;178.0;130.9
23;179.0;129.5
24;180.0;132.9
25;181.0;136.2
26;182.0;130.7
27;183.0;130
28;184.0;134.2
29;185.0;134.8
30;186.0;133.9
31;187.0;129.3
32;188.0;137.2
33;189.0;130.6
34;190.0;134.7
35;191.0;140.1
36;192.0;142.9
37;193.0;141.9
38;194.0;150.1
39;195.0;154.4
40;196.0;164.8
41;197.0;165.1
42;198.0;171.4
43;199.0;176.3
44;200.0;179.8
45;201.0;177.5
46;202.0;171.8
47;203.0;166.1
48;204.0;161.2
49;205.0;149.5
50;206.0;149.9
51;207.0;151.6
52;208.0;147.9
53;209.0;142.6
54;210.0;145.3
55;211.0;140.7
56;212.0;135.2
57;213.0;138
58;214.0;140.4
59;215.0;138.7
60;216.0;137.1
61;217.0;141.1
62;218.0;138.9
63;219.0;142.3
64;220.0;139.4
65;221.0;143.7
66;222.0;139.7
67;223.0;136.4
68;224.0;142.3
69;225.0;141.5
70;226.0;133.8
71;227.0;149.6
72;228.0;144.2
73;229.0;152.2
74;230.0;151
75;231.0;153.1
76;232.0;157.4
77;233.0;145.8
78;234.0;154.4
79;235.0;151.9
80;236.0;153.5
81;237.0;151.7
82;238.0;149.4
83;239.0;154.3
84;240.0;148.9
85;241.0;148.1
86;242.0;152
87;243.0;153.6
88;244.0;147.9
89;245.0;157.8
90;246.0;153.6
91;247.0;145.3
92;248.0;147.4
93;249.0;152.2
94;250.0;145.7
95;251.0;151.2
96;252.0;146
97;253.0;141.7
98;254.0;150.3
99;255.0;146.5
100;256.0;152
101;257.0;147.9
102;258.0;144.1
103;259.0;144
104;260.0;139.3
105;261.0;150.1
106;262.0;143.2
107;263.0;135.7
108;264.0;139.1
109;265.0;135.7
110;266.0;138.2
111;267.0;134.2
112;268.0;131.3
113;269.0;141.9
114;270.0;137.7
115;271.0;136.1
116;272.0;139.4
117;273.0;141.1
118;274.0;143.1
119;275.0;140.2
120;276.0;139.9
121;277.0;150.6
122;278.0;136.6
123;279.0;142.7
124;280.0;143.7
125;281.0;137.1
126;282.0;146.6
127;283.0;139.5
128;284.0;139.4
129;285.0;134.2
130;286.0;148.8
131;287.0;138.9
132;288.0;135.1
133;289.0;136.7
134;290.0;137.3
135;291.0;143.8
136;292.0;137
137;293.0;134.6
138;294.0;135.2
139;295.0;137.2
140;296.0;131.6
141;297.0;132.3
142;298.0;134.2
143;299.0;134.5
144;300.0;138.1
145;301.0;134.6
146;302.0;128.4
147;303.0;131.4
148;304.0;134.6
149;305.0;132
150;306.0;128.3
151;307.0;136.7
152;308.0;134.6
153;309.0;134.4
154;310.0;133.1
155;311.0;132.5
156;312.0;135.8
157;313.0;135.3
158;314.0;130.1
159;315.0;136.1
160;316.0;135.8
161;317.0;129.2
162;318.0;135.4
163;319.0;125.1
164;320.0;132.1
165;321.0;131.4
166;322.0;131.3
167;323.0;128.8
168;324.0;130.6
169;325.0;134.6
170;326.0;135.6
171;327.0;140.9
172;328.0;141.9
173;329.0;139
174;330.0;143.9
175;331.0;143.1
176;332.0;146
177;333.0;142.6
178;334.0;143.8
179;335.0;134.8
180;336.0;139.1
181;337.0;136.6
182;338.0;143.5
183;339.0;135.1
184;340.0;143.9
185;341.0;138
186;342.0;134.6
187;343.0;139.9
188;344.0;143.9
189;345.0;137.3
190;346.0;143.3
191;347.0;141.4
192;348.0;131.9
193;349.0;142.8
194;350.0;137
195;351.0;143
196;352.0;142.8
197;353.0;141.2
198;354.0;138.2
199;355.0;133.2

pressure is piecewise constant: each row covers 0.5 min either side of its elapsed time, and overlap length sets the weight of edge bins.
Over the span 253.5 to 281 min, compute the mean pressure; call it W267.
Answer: 142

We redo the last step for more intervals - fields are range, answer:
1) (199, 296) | 145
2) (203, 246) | 147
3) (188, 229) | 148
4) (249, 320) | 138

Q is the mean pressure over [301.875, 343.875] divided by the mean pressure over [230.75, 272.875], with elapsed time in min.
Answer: 0.93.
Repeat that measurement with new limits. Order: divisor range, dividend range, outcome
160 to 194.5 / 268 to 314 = 1.02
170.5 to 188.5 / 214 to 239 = 1.10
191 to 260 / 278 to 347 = 0.91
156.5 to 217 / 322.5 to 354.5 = 0.98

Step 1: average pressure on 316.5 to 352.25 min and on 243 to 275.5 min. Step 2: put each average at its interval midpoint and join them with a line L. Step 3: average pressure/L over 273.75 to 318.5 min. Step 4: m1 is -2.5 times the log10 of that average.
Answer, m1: 0.034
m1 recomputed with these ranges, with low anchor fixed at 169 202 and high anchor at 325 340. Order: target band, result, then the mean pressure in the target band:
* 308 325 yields 0.06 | 132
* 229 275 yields -0.04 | 146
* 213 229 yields 0.01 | 141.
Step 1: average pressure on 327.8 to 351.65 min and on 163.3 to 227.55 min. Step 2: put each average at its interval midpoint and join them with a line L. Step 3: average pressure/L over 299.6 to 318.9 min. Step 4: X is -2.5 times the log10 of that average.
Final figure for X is 0.06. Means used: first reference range 143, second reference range 140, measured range 133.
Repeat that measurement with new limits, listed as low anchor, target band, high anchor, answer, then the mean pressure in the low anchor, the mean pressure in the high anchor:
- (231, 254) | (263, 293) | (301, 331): 0.024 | 150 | 134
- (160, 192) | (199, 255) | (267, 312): -0.104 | 134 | 137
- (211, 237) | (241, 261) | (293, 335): -0.052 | 144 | 135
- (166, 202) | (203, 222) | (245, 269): -0.009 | 142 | 144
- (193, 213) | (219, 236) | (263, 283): 0.035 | 157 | 140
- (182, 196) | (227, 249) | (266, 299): -0.093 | 139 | 139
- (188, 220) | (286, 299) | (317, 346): 0.038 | 150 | 138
